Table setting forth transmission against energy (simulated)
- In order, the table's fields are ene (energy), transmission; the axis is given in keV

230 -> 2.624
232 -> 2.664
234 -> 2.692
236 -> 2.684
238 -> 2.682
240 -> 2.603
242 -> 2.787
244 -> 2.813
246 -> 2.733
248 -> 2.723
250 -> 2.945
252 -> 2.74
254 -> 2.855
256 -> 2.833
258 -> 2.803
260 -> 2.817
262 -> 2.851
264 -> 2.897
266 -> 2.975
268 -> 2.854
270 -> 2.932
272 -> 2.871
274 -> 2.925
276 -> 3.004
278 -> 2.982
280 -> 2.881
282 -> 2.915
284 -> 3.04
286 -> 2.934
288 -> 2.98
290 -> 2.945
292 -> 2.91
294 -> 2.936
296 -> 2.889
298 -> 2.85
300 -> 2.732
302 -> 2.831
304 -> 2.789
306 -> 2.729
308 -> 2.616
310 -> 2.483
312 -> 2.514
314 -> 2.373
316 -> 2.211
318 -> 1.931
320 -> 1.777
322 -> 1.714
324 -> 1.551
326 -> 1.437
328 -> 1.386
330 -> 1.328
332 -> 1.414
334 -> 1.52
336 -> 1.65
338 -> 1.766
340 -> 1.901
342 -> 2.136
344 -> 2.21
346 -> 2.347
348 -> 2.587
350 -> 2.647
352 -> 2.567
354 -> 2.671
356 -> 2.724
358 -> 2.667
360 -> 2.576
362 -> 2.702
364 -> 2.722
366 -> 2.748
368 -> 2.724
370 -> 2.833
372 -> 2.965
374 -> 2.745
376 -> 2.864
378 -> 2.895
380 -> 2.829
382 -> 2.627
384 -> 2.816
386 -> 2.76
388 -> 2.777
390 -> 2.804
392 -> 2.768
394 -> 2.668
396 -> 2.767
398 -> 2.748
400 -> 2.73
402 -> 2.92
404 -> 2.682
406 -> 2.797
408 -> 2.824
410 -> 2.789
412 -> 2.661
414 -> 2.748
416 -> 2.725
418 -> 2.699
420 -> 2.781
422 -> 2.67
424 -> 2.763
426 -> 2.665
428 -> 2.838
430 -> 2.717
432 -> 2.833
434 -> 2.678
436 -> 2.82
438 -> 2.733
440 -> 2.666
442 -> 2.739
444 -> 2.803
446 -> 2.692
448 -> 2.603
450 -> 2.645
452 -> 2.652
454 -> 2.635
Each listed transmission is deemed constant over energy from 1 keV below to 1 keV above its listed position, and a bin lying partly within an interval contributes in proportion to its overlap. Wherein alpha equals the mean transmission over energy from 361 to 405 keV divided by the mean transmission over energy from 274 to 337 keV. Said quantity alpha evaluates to 1.16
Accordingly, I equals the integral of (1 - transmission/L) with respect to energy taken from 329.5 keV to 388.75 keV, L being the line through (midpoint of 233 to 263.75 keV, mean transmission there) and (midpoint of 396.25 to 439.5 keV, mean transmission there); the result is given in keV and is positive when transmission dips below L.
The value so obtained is 6.32 keV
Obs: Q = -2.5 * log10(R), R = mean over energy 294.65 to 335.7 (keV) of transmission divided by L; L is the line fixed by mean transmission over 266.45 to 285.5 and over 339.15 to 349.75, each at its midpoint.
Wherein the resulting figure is 0.20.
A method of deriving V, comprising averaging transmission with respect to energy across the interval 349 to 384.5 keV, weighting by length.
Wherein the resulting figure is 2.74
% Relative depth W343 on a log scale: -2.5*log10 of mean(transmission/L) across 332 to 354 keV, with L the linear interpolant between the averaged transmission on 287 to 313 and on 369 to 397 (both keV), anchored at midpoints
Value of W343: 0.30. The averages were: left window 2.78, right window 2.79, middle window 2.12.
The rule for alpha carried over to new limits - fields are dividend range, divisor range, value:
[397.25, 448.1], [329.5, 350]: 1.42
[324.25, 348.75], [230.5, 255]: 0.65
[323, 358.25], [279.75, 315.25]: 0.72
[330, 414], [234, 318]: 0.92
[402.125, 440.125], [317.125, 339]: 1.73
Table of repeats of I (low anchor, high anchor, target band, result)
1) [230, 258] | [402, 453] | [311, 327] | 4.7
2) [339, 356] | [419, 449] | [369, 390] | -2.4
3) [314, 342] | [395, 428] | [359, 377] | -4.6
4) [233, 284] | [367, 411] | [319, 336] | 7.8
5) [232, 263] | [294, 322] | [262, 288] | -2.8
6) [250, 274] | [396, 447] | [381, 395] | 0.1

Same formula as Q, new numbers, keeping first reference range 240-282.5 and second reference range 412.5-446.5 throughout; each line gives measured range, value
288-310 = 0.01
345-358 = 0.08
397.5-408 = -0.01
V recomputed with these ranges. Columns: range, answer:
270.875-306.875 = 2.9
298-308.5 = 2.76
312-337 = 1.72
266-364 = 2.45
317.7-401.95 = 2.39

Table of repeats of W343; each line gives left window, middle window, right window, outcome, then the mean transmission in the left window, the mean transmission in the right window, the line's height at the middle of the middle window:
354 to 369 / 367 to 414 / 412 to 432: -0.03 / 2.69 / 2.74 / 2.71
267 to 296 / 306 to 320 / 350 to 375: 0.21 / 2.93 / 2.72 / 2.85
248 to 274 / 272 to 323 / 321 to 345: -0.18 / 2.86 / 1.67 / 2.26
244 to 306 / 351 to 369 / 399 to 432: 0.05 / 2.88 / 2.75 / 2.8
